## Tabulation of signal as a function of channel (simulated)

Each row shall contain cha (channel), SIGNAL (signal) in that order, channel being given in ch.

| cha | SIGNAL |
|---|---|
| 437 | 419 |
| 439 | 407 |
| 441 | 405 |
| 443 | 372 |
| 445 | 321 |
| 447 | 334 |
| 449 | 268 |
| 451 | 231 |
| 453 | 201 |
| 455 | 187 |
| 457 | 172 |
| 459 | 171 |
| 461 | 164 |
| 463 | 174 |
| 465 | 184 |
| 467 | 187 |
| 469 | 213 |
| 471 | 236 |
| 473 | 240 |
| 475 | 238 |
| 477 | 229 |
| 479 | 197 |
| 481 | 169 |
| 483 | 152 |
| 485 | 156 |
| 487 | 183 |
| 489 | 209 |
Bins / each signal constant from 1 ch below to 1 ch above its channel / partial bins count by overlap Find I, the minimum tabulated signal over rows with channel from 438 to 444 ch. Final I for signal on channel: 372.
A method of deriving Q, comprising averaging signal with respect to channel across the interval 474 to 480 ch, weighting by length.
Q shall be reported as 221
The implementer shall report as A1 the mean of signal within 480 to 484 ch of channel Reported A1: 160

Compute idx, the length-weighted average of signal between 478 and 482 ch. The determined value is 183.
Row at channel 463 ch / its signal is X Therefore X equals 174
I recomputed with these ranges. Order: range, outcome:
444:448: 321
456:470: 164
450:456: 187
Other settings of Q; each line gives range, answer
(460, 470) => 184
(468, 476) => 232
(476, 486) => 181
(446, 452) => 278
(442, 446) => 346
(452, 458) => 187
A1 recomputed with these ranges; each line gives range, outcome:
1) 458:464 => 170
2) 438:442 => 406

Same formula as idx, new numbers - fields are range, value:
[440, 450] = 340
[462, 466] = 179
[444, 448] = 328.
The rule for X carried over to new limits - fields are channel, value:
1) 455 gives 187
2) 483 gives 152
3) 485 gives 156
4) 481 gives 169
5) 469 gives 213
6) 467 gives 187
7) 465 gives 184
